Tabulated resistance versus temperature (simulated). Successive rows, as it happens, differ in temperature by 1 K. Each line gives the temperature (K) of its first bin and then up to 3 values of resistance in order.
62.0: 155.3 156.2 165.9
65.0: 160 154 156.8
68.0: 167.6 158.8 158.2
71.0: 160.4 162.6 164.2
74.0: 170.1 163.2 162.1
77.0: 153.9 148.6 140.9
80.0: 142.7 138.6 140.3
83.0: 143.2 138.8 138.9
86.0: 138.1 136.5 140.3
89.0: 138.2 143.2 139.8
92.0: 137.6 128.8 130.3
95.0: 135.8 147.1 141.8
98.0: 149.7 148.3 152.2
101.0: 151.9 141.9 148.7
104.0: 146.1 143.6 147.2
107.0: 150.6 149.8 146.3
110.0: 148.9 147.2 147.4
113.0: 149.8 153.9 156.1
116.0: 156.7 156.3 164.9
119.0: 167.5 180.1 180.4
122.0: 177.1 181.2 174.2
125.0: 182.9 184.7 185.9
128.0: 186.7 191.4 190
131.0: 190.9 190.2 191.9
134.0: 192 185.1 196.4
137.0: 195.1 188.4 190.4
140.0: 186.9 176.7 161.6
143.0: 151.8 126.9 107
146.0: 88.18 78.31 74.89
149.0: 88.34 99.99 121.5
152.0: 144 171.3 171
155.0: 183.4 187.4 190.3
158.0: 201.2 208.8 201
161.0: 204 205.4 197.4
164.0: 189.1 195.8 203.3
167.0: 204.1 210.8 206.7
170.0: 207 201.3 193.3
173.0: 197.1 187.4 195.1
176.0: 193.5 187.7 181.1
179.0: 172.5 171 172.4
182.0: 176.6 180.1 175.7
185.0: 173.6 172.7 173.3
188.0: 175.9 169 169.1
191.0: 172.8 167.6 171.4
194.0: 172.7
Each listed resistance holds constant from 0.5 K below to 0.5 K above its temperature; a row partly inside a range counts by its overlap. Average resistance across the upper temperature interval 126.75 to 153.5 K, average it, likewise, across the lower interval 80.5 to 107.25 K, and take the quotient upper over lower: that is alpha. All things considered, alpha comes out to 1.11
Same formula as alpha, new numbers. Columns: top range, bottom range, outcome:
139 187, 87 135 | 1.08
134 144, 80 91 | 1.28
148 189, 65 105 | 1.22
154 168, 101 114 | 1.34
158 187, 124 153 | 1.20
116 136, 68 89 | 1.21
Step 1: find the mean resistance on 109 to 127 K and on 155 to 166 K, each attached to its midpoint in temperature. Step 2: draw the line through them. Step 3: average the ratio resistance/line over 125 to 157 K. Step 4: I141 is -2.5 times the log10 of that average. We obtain 0.128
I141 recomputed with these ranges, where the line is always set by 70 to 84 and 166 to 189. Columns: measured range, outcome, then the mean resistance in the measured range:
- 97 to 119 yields 0.09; 151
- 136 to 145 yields 0.03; 170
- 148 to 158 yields 0.19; 150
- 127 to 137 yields -0.11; 191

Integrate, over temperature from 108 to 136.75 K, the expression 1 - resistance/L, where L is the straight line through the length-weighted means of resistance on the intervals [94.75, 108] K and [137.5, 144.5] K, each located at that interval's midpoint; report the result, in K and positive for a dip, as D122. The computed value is -2.6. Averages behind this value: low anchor 147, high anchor 169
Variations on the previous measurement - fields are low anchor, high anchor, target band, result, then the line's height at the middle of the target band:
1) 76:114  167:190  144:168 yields 1.8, 174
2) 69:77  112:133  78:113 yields 5.2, 168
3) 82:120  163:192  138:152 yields 3.2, 169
